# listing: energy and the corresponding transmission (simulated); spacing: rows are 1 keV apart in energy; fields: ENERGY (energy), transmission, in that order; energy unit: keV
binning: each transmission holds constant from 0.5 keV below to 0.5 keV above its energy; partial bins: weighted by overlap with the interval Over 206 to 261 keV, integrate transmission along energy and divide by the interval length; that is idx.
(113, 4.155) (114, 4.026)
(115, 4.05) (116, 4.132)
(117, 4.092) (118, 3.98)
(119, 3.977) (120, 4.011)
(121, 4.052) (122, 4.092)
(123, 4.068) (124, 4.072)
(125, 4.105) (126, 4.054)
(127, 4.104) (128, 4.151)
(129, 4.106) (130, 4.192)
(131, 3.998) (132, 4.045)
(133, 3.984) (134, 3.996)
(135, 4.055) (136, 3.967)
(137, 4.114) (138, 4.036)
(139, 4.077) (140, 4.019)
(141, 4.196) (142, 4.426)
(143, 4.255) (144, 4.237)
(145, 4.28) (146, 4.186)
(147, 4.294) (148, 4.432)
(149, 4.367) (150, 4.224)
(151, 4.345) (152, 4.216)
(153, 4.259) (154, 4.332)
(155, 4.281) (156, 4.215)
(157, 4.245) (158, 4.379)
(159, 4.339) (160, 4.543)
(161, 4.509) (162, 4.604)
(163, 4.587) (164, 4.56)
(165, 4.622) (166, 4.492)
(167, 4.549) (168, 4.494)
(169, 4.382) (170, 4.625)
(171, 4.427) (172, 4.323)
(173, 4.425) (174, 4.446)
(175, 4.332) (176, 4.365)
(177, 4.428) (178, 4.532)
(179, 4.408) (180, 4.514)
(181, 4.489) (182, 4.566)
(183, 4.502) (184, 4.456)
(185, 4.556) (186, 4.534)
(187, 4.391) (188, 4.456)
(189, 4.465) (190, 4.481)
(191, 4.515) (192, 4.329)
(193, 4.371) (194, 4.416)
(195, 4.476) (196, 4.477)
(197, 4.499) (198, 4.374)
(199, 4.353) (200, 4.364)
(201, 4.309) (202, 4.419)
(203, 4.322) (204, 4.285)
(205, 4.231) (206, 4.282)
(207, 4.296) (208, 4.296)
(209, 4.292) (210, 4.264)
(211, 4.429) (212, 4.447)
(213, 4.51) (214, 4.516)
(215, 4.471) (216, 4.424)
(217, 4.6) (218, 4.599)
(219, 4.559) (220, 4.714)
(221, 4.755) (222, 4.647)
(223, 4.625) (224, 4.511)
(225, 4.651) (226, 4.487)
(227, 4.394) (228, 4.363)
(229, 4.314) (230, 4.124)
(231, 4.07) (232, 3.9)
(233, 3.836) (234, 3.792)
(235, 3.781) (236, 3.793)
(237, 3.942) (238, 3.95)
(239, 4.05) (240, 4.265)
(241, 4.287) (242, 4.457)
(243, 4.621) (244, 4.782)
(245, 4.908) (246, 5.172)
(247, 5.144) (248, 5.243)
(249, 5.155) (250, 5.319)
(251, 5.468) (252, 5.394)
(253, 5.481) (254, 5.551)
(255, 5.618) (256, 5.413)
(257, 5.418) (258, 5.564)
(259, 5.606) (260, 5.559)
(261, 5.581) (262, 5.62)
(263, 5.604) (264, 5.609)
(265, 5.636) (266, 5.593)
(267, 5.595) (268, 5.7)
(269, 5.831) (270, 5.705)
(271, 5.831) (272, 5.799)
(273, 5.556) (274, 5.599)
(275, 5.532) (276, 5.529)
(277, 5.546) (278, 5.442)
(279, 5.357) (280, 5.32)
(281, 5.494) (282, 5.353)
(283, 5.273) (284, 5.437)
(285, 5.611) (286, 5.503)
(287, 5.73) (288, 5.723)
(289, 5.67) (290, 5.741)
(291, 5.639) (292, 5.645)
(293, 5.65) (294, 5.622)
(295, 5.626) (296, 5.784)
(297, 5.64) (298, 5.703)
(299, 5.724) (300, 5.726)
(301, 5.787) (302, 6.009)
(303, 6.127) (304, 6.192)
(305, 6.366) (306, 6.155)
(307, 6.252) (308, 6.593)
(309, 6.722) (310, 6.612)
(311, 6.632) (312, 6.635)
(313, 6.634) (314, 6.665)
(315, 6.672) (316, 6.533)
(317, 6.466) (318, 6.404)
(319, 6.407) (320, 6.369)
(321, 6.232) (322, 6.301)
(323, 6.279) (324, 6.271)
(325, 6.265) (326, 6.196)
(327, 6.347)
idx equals 4.65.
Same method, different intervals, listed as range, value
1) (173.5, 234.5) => 4.41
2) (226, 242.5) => 4.09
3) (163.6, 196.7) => 4.47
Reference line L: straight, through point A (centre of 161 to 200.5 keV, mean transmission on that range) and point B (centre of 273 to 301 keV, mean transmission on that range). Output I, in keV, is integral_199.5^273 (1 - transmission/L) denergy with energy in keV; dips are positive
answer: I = 4.0 keV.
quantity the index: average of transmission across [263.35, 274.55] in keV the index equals 5.68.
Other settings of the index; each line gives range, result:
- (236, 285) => 5.28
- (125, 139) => 4.06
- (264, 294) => 5.59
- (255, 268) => 5.57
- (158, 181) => 4.48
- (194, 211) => 4.35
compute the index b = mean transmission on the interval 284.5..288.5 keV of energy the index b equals 5.64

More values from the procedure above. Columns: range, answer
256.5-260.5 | 5.54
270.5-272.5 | 5.82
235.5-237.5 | 3.87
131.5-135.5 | 4.02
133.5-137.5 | 4.03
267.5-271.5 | 5.77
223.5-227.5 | 4.51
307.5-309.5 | 6.66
